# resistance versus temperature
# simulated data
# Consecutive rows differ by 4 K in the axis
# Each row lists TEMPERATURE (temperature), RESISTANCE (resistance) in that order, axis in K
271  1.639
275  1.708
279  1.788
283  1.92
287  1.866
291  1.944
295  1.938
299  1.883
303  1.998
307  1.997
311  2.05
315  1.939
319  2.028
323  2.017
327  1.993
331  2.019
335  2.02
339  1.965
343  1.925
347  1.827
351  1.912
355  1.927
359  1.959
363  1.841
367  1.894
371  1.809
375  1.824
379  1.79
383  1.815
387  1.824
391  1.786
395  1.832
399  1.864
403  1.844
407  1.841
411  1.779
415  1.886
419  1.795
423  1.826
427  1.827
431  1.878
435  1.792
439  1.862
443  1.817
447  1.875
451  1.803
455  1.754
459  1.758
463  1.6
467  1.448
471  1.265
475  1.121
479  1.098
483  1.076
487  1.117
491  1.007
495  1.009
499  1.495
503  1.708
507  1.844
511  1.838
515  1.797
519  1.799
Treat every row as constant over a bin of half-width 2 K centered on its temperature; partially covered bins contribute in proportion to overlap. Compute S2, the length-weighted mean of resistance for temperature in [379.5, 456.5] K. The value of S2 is 1.83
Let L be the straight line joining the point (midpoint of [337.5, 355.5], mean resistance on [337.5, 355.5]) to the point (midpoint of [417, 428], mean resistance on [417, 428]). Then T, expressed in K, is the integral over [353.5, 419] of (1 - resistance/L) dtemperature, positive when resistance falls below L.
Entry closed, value 0.60 K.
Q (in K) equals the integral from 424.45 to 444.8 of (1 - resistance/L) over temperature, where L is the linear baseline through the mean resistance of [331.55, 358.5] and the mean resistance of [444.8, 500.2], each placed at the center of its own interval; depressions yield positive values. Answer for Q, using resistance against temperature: -3.74 K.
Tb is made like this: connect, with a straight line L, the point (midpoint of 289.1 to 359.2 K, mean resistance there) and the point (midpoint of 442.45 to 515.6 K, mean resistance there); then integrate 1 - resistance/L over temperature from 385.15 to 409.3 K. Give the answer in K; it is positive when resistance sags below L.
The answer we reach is -1.3 K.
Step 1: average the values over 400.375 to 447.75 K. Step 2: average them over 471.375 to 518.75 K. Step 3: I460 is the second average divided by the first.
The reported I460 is 0.8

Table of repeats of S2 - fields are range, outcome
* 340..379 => 1.88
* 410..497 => 1.56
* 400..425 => 1.83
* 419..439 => 1.83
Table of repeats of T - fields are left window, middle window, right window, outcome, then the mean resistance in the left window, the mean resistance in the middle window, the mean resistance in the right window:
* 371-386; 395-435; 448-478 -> -3.45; 1.81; 1.84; 1.53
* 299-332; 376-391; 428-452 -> 0.81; 2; 1.81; 1.84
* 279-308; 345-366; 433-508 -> -1.44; 1.92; 1.89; 1.49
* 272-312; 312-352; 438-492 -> -3.72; 1.9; 1.97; 1.47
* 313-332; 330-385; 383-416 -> 0.84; 2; 1.89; 1.83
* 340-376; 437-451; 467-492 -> -4.99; 1.88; 1.84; 1.15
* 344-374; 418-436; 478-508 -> -2.86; 1.88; 1.83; 1.28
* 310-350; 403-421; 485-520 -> -0.78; 1.97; 1.83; 1.5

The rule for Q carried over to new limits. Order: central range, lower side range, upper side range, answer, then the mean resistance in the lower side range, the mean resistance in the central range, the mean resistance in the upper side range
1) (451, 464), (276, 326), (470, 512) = -2.75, 1.94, 1.73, 1.31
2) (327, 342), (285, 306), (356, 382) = -0.84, 1.93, 2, 1.85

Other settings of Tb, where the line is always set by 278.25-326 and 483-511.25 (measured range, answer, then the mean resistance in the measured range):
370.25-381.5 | -0.46 K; 1.81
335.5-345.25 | -0.60 K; 1.95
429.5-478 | -4.43 K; 1.65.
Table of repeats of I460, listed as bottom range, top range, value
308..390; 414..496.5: 0.81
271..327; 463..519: 0.73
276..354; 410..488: 0.83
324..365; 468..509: 0.66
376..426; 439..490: 0.81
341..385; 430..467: 0.95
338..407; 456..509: 0.73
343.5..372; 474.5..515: 0.72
